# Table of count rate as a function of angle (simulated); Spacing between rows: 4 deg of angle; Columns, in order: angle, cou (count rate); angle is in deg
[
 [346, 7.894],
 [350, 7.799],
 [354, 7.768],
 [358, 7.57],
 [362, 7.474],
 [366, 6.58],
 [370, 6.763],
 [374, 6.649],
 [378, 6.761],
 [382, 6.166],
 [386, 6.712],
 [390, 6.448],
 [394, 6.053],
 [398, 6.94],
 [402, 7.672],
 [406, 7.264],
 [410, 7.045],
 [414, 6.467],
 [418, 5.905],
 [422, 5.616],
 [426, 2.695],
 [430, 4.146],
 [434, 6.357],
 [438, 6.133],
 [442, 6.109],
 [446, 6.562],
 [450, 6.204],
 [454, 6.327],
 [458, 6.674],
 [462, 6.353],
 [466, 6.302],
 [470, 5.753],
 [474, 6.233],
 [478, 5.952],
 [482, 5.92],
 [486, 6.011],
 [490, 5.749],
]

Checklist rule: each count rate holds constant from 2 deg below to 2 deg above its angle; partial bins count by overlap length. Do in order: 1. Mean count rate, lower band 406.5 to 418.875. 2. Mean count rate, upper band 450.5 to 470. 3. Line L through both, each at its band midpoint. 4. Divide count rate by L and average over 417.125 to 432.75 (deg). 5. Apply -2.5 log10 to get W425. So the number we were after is 0.39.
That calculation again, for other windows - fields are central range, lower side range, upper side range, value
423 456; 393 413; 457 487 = 0.173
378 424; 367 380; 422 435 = -0.188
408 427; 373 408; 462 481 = 0.149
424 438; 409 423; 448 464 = 0.331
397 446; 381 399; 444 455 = 0.066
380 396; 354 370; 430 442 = 0.067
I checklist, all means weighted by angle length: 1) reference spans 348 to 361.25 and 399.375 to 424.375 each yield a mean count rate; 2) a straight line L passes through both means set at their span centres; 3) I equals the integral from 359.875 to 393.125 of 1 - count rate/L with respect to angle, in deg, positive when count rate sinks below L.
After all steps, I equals 2.8 deg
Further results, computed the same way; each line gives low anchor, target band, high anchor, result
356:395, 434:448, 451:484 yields 0.15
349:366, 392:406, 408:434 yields -1.91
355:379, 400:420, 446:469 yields -0.50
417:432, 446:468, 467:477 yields -3.42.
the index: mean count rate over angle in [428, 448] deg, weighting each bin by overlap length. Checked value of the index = 5.86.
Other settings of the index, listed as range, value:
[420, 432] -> 4.15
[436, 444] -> 6.12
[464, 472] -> 6.03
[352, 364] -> 7.6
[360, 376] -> 6.87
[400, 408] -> 7.47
